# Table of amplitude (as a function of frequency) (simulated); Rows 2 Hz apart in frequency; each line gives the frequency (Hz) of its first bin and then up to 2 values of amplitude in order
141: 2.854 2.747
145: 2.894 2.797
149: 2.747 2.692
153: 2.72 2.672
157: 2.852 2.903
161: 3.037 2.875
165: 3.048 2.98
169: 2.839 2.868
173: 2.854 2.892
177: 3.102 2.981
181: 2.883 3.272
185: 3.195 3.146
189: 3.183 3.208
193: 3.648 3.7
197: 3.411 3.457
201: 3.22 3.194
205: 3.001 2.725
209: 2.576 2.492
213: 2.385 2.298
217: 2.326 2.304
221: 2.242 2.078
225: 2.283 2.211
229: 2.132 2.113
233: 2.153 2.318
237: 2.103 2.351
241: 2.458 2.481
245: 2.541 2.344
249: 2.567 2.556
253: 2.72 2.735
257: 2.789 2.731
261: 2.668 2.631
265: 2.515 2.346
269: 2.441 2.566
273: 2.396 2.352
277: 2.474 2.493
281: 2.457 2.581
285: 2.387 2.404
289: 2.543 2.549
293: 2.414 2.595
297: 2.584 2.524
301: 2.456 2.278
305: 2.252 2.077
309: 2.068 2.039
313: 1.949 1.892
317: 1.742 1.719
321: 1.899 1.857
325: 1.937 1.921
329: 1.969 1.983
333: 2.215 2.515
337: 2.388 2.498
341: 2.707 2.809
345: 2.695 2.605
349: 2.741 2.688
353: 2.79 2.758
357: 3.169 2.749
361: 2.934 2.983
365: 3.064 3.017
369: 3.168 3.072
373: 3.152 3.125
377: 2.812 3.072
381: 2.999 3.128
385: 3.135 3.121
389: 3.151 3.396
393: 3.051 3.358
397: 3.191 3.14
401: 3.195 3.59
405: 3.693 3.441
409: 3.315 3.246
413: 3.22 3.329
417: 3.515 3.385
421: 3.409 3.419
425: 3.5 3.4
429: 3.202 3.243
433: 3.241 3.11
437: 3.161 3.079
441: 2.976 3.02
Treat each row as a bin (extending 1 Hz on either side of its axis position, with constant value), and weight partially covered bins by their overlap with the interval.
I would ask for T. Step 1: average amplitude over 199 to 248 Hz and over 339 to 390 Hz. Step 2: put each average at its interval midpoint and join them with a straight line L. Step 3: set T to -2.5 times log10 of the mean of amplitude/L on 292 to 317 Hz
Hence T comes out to 0.21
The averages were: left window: 2.45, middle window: 2.24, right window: 2.94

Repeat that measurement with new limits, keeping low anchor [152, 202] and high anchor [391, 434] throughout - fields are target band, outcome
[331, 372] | 0.185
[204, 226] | 0.272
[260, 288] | 0.272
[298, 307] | 0.344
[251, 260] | 0.163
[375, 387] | 0.089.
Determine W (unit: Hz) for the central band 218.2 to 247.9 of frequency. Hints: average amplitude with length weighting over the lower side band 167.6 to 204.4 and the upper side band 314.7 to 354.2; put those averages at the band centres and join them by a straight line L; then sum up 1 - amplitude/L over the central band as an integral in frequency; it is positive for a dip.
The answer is 6.3 Hz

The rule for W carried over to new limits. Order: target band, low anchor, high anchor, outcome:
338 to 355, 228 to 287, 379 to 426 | 1.6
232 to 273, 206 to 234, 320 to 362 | -2.6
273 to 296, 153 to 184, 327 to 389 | 3.0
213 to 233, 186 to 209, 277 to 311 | 5.2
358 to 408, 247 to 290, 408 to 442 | -1.1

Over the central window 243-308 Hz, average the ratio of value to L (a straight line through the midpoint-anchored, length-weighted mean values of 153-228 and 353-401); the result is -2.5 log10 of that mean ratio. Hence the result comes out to 0.18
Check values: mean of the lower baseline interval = 2.87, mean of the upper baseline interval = 3.07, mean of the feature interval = 2.5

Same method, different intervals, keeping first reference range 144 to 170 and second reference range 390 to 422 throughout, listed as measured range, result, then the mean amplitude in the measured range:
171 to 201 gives -0.10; 3.2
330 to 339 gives 0.36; 2.3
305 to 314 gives 0.46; 2.06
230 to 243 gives 0.31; 2.27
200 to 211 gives 0.02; 2.9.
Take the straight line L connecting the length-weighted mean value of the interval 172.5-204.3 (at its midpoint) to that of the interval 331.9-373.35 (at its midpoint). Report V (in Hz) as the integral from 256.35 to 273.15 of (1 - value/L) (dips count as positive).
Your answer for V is 2.5 Hz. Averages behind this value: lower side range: 3.21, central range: 2.57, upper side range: 2.79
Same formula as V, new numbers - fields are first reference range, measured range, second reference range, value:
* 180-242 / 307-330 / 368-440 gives 8.35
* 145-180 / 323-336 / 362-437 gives 4.38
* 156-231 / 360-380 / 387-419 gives 1.26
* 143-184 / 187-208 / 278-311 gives -3.81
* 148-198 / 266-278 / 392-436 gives 2.75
